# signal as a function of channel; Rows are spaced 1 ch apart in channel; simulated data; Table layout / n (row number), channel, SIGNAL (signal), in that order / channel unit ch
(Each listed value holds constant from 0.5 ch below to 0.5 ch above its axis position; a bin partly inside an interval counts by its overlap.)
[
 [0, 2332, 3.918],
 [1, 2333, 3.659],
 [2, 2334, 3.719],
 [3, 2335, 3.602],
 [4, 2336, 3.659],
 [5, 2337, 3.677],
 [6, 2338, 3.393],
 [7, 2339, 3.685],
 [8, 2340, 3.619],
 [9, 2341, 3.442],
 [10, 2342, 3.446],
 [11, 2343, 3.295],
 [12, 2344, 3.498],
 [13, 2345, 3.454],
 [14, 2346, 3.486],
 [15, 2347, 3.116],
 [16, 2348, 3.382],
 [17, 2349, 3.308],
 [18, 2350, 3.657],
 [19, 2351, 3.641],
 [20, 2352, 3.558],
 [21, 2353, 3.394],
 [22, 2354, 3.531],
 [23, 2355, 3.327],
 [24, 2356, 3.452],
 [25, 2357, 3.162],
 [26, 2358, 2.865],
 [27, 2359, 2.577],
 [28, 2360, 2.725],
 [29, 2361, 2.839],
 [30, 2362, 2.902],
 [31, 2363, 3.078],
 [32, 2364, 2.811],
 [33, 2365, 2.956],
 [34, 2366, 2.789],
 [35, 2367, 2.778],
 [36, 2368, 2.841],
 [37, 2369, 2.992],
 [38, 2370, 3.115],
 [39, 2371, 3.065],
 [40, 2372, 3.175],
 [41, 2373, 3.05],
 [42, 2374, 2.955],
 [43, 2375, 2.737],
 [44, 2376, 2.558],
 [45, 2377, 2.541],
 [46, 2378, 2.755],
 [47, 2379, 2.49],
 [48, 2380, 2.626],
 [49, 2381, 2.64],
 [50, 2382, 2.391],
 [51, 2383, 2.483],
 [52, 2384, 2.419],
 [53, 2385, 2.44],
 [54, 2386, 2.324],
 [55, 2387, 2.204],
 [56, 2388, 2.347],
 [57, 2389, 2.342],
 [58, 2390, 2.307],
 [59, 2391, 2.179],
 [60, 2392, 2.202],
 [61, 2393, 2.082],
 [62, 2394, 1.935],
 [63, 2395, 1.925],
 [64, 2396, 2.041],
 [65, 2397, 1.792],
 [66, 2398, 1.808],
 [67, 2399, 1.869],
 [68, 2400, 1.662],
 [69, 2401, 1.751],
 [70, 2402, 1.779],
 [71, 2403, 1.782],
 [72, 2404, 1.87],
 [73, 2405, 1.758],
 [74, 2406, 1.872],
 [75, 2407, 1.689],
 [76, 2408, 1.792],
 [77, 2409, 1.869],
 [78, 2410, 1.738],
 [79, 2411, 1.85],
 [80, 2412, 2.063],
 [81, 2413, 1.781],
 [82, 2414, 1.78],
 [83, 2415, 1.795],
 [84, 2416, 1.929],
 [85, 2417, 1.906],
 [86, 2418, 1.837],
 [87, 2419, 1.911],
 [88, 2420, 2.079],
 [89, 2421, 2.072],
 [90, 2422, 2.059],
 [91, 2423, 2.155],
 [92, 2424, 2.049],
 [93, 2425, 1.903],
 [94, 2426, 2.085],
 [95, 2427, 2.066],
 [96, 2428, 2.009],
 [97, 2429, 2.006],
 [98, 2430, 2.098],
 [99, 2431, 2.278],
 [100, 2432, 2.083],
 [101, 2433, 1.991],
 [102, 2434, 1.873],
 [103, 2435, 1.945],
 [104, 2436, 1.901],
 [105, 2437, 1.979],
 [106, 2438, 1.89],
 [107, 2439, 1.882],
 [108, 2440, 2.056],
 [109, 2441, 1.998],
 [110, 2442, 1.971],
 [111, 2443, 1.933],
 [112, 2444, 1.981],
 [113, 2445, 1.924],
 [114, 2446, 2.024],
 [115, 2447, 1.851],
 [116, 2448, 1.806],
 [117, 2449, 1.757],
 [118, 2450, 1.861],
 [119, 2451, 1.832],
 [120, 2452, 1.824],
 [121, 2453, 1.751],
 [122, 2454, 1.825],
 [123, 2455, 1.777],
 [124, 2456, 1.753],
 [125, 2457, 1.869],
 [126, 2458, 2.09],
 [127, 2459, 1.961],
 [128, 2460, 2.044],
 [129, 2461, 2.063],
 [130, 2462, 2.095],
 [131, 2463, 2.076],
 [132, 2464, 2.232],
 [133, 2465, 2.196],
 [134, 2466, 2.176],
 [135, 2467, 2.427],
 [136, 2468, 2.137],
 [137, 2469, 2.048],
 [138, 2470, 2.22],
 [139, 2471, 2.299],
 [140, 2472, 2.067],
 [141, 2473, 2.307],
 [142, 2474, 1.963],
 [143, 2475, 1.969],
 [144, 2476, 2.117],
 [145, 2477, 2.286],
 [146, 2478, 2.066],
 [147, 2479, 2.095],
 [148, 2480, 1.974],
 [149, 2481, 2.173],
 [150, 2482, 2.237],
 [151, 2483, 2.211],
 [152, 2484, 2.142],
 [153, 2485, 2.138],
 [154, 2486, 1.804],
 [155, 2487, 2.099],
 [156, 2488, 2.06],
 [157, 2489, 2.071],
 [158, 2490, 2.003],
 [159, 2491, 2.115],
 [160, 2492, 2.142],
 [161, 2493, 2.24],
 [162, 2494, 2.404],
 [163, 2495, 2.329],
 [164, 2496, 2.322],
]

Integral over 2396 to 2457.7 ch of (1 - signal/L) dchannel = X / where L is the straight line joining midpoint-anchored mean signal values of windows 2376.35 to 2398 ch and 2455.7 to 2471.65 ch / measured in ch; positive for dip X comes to 8.3 ch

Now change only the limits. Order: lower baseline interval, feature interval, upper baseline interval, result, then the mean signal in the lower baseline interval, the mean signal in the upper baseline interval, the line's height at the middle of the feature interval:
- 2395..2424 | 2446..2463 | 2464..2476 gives 1.6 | 1.87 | 2.17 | 2.09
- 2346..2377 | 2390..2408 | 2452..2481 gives 5.5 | 3.08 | 2.06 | 2.71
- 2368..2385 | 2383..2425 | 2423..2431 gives 6.8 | 2.74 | 2.05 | 2.37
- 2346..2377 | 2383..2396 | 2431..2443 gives 2.1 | 3.08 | 1.97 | 2.67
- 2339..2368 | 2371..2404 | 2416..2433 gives 4.5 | 3.22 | 2.03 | 2.65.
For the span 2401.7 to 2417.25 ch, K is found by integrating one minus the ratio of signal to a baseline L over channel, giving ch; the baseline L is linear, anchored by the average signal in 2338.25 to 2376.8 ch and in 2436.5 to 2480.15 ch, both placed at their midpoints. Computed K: 4.5 ch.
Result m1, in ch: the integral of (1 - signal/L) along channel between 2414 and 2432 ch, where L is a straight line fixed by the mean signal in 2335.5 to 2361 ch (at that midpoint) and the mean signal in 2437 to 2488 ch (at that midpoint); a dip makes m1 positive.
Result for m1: 3.4 ch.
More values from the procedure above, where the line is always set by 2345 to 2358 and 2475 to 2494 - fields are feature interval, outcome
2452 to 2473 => 2.4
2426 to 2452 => 6.0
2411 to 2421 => 3.1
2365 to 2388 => 3.4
